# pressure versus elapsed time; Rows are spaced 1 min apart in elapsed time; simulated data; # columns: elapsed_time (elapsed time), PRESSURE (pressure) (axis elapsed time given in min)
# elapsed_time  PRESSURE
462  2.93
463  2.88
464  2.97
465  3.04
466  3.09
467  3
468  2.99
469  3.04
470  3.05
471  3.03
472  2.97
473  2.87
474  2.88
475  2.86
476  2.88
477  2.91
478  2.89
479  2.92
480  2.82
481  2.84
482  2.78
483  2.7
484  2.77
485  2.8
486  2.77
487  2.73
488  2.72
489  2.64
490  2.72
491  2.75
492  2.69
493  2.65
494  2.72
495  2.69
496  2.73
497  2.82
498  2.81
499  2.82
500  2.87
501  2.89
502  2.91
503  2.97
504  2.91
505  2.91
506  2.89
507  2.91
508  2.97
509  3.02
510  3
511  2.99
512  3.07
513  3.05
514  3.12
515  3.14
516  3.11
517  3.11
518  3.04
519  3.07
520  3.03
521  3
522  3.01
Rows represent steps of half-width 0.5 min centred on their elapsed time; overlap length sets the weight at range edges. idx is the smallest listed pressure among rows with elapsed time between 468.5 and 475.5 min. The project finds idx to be 2.86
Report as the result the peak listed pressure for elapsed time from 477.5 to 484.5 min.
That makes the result 2.92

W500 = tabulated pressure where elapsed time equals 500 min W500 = 2.87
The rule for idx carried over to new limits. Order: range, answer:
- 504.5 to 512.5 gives 2.89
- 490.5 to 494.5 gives 2.65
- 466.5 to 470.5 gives 2.99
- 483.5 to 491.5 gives 2.64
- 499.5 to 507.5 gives 2.87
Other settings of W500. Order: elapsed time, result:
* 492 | 2.69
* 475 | 2.86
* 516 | 3.11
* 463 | 2.88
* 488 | 2.72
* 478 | 2.89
